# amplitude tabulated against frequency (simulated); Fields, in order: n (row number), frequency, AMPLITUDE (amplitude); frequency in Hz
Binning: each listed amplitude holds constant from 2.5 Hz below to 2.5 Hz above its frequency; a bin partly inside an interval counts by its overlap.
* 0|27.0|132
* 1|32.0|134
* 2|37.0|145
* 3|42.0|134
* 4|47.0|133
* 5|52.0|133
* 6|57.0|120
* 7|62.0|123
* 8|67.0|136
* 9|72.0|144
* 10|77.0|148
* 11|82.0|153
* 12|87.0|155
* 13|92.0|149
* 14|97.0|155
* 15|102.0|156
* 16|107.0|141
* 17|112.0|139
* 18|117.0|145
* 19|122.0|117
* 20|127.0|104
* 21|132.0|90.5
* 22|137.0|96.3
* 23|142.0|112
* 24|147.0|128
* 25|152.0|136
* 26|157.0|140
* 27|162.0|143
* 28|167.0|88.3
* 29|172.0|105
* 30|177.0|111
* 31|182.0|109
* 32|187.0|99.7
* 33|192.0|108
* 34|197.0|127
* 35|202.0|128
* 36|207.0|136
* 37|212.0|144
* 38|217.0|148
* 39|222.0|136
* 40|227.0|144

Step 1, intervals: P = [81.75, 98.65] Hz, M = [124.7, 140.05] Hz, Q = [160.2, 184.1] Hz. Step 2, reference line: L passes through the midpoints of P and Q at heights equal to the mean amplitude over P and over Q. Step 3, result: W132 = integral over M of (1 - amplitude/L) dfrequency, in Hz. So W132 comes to 3.9 Hz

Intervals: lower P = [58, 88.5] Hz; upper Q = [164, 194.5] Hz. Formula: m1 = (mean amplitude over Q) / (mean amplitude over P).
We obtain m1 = 0.74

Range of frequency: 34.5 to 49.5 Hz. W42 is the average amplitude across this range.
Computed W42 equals 137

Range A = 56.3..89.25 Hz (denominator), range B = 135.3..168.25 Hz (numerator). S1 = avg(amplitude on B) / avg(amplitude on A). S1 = 0.87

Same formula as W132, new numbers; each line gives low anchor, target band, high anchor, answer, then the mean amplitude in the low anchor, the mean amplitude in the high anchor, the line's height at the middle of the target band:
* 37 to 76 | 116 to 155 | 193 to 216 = 5.23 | 133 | 133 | 133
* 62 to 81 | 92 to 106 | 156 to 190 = -2.06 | 141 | 112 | 133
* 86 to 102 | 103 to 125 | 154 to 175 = 1.17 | 153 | 119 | 144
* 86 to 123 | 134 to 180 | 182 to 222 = 6.09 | 145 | 127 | 135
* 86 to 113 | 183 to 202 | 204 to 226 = 3.87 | 149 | 141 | 143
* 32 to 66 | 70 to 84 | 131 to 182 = -2.29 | 132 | 115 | 127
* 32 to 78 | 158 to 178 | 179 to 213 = 1.52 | 135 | 121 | 123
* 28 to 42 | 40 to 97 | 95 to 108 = 2.05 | 138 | 152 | 145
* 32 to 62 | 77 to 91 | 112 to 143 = -3.29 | 132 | 113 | 123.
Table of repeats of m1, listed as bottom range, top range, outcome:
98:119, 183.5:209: 0.82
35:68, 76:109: 1.15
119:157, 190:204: 1.06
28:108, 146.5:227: 0.88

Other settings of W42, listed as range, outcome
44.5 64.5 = 127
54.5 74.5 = 131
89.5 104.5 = 153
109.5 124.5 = 134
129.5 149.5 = 107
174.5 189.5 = 107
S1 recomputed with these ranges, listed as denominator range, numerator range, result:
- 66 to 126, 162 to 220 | 0.83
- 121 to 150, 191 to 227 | 1.24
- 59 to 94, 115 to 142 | 0.77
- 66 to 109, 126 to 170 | 0.78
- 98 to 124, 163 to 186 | 0.75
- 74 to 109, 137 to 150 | 0.77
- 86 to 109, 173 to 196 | 0.72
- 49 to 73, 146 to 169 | 0.98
